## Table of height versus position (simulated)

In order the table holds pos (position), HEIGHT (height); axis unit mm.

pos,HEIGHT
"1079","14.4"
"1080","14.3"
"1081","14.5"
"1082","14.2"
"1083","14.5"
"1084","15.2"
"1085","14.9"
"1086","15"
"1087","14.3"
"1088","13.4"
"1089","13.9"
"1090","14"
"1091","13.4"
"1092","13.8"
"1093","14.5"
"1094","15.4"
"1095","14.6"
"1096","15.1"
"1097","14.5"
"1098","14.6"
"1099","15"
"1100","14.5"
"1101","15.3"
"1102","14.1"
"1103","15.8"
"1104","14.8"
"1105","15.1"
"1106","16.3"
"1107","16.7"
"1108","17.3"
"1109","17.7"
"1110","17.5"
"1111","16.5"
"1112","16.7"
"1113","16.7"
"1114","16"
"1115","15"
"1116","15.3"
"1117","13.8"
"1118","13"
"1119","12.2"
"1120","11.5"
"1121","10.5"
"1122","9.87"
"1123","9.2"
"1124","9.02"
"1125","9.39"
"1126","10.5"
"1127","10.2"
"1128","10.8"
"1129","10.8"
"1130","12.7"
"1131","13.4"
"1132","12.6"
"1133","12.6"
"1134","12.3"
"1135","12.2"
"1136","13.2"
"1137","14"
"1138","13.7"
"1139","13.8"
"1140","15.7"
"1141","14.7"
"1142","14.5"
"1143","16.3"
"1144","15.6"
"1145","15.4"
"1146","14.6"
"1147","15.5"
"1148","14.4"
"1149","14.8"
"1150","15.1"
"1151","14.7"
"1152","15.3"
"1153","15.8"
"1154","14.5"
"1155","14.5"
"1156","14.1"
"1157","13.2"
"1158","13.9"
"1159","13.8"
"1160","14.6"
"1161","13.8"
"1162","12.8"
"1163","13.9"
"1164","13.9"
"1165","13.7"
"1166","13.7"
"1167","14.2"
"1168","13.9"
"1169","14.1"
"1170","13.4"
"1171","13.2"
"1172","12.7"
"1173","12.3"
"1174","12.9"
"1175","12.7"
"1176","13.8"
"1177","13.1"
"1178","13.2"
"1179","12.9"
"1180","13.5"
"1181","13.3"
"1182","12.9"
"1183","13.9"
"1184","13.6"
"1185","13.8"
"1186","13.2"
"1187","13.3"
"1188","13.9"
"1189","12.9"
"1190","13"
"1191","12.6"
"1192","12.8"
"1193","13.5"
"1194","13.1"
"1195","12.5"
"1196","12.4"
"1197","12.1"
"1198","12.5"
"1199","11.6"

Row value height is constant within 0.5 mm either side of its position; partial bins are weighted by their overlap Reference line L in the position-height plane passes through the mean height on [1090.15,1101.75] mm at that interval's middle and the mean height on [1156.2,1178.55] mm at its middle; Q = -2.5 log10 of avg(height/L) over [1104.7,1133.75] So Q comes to 0.067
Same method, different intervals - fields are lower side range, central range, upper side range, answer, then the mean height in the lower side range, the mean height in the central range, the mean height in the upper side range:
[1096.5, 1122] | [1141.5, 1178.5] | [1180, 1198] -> -0.03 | 15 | 14.1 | 13.1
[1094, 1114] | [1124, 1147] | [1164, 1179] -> 0.12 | 15.7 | 13.1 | 13.4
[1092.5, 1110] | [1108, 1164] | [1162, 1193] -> 0.05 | 15.4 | 13.7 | 13.3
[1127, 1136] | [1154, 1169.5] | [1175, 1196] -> -0.10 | 12.1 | 13.9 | 13.2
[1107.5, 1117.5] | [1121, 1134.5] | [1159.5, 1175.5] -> 0.37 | 16.2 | 11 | 13.5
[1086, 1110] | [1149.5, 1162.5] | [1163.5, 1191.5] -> -0.04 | 15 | 14.3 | 13.3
